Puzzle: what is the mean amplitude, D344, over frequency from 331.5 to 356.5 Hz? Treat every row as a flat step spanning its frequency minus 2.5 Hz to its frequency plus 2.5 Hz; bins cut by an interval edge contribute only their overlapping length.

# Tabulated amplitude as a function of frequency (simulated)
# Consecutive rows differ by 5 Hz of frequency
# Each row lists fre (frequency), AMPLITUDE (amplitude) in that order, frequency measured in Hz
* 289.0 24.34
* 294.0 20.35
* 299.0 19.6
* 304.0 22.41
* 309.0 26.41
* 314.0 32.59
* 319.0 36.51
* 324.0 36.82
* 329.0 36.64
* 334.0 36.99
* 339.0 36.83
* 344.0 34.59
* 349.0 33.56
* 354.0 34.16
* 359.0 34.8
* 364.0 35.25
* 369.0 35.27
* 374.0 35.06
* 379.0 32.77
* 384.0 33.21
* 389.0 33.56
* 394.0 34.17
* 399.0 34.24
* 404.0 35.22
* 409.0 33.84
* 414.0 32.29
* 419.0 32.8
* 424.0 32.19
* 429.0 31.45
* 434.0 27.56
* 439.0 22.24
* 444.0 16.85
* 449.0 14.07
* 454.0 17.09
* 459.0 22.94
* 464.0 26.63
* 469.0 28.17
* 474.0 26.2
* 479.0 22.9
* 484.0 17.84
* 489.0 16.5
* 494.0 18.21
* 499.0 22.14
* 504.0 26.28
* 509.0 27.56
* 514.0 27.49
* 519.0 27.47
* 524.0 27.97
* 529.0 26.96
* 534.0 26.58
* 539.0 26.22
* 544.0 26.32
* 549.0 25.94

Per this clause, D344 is 35.2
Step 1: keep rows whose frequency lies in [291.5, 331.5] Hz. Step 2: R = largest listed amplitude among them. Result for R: 36.82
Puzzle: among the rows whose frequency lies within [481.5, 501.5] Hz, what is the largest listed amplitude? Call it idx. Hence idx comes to 22.14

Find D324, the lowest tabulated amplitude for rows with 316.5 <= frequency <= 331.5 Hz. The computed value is 36.51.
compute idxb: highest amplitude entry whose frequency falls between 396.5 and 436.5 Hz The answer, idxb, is 35.22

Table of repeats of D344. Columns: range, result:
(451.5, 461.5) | 20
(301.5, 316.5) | 27.1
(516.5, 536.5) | 27.2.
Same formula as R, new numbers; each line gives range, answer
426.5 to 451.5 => 31.45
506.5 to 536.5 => 27.97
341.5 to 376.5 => 35.27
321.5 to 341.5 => 36.99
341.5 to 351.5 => 34.59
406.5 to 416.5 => 33.84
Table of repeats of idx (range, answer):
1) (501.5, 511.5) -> 27.56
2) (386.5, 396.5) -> 34.17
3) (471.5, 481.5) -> 26.2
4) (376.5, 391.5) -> 33.56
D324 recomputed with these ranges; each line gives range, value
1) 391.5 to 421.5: 32.29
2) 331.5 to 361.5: 33.56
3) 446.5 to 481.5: 14.07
